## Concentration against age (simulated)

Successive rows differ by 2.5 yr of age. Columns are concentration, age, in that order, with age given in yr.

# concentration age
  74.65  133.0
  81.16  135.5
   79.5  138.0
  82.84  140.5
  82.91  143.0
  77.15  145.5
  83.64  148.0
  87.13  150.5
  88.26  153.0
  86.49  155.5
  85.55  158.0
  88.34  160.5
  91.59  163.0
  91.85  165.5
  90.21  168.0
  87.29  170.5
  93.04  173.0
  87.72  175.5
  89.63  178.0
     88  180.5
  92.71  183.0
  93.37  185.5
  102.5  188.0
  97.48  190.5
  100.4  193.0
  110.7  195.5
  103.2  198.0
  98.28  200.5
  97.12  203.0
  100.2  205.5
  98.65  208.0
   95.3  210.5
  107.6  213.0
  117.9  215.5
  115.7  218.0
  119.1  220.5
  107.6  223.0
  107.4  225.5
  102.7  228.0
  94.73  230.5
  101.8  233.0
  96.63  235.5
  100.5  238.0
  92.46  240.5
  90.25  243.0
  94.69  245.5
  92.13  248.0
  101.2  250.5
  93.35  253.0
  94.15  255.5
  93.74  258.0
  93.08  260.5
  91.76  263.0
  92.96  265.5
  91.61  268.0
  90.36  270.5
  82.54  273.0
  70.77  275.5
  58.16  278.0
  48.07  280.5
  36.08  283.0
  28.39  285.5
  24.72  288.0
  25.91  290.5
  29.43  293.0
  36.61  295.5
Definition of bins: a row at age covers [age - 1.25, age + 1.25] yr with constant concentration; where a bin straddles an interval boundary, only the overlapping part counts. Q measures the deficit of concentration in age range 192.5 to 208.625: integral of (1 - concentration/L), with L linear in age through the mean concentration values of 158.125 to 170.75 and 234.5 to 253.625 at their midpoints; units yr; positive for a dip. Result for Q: -1.6 yr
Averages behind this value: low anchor 89.7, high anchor 95.2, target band 101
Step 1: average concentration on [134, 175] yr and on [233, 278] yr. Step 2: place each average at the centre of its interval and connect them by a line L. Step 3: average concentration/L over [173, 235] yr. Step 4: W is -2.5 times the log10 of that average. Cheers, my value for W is -0.14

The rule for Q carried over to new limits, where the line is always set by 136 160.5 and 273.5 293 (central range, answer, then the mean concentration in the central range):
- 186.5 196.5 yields -4.5 yr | 102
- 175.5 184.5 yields -1.9 yr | 89.9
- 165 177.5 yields -2.1 yr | 89.9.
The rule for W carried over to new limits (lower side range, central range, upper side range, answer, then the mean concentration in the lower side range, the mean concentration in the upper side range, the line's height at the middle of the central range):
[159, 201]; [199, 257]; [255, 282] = -0.154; 94.4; 81.7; 87.5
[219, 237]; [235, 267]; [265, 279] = -0.028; 104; 80.8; 92.1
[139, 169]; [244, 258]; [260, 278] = -0.114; 86.2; 85.3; 85.5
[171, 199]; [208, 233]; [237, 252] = -0.122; 95.9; 95.1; 95.4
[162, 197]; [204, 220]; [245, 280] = -0.163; 94.1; 87.6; 91.6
